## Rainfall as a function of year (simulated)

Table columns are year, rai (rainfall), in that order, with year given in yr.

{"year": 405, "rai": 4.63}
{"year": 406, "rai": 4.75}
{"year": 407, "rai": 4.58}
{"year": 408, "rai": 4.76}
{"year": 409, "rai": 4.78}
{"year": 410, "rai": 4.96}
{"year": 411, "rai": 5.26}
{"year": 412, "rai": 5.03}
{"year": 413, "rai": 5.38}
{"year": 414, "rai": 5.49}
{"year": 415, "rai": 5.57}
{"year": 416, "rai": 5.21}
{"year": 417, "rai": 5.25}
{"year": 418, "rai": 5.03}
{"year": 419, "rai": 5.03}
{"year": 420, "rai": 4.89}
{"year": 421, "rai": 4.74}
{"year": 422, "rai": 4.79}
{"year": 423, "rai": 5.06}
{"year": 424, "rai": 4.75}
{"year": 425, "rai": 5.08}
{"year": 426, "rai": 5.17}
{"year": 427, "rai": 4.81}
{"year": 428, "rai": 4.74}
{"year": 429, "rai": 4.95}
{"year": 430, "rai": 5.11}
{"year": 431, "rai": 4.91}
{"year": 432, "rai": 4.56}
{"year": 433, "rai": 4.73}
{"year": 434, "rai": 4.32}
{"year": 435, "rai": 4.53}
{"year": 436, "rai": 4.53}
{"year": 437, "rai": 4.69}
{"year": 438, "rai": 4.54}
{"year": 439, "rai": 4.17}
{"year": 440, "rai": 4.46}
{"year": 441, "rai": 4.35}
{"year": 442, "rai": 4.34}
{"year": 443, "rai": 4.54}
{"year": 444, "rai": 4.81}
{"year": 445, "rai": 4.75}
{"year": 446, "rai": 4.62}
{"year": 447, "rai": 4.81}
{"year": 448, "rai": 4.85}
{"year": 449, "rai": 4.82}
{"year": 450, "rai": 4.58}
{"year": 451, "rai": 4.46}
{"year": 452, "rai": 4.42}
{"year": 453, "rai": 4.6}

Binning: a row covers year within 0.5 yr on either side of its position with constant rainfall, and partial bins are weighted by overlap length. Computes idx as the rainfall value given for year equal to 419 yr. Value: 5.03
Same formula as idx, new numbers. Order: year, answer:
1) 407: 4.58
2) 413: 5.38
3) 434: 4.32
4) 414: 5.49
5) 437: 4.69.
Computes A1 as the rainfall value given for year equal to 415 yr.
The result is 5.57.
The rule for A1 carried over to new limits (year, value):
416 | 5.21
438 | 4.54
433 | 4.73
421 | 4.74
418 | 5.03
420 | 4.89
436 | 4.53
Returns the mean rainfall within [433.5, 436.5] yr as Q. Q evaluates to 4.46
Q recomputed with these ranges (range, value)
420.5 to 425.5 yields 4.88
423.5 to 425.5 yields 4.92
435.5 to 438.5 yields 4.59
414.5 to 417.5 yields 5.34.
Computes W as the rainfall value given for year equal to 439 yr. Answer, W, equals 4.17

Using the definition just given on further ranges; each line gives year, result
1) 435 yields 4.53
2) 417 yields 5.25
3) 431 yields 4.91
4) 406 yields 4.75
